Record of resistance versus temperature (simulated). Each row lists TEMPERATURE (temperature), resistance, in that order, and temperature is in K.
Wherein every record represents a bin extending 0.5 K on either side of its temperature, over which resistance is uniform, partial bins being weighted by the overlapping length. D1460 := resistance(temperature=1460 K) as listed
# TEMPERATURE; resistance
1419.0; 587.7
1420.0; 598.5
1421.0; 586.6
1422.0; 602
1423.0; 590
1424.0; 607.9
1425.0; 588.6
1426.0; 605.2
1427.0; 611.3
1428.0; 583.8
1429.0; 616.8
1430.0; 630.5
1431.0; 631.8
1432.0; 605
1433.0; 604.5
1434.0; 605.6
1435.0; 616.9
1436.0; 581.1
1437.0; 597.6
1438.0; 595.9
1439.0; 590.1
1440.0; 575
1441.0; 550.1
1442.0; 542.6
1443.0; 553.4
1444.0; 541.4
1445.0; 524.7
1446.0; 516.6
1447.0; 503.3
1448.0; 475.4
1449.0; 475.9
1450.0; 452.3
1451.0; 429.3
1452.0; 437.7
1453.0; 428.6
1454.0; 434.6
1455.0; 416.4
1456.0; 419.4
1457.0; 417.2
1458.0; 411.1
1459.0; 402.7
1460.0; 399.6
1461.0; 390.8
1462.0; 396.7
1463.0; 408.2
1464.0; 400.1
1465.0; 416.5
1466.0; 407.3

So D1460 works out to 399.6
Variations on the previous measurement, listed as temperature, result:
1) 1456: 419.4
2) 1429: 616.8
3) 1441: 550.1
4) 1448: 475.4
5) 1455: 416.4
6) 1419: 587.7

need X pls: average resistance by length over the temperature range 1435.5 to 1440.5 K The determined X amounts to 588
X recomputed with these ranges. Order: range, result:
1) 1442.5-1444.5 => 547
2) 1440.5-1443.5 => 549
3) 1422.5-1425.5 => 596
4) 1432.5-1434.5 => 605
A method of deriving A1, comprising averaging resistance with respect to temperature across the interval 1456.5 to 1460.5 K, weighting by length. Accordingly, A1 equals 408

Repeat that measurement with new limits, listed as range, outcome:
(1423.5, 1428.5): 599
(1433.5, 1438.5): 599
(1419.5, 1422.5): 596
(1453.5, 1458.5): 420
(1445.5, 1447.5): 510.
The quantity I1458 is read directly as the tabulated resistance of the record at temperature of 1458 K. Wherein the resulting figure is 411.1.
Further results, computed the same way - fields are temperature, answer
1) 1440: 575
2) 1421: 586.6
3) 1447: 503.3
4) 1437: 597.6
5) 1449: 475.9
